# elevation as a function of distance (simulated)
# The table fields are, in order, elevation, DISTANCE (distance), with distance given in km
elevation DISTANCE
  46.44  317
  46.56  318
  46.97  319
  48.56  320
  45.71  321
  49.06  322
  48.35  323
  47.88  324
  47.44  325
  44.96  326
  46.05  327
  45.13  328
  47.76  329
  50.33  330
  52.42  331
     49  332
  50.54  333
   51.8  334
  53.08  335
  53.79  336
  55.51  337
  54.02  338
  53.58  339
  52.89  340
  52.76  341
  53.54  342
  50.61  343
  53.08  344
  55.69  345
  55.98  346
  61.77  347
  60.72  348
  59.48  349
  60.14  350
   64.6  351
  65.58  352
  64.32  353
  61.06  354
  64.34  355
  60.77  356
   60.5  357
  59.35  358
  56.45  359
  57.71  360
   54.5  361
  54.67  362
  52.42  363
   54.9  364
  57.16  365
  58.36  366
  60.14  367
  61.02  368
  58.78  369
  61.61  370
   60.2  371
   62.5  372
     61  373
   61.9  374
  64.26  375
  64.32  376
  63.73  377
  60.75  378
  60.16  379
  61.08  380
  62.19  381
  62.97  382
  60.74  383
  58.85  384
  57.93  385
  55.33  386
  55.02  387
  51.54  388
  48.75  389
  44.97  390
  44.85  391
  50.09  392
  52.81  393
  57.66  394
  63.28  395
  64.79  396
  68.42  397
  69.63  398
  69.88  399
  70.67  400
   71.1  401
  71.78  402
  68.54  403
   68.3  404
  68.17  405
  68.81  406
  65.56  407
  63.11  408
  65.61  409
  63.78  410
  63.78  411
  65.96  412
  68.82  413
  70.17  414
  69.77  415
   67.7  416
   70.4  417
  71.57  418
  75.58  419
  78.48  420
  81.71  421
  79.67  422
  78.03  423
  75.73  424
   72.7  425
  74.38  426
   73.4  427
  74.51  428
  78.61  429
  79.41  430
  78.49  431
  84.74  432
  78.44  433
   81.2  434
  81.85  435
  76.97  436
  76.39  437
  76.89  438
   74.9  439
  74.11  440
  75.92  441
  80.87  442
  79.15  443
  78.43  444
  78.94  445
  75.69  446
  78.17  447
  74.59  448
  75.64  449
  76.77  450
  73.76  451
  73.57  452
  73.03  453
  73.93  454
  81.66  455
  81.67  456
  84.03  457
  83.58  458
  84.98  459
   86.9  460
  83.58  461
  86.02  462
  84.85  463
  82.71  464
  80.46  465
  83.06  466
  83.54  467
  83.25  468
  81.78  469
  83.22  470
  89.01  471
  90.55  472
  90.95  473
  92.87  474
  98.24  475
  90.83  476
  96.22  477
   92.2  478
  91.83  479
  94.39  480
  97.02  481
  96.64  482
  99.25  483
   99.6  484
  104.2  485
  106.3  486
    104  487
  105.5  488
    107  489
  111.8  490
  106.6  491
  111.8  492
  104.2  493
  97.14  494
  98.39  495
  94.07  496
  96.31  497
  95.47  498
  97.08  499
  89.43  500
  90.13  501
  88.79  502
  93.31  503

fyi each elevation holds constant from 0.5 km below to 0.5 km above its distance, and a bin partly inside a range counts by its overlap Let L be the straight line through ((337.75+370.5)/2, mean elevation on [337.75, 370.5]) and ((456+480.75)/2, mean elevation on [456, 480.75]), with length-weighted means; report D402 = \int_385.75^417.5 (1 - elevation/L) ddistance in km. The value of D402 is 3.3 km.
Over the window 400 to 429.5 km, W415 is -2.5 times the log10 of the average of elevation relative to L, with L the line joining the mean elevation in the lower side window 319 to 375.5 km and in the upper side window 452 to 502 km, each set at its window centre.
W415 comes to 0.049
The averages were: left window 55.5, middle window 71.2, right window 92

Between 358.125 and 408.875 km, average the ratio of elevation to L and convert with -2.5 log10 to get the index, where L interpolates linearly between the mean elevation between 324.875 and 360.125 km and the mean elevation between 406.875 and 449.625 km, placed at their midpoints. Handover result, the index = 0.07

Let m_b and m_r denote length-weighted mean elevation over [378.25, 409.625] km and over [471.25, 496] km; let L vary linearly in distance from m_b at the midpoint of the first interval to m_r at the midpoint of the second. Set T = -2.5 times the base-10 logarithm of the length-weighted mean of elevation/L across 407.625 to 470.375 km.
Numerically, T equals 0.04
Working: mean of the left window 61.4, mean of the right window 99.3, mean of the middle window 77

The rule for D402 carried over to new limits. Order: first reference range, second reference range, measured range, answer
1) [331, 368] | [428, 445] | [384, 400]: 2.4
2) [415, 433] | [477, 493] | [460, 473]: 1.3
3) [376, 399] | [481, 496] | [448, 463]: 1.5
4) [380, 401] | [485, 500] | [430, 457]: 1.2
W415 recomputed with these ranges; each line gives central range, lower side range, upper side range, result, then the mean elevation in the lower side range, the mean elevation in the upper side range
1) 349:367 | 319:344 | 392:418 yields -0.06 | 50.2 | 66.5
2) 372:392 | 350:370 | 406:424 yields 0.11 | 59.4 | 70.7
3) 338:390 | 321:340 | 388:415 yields -0.04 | 50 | 63.3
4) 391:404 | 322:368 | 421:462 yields 0.06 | 55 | 78.3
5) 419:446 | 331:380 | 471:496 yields 0.07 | 58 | 99.2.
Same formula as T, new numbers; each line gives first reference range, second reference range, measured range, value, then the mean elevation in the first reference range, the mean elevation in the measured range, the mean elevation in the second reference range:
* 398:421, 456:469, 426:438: -0.04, 69.3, 78.3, 83.7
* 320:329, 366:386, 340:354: -0.10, 47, 58.2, 61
